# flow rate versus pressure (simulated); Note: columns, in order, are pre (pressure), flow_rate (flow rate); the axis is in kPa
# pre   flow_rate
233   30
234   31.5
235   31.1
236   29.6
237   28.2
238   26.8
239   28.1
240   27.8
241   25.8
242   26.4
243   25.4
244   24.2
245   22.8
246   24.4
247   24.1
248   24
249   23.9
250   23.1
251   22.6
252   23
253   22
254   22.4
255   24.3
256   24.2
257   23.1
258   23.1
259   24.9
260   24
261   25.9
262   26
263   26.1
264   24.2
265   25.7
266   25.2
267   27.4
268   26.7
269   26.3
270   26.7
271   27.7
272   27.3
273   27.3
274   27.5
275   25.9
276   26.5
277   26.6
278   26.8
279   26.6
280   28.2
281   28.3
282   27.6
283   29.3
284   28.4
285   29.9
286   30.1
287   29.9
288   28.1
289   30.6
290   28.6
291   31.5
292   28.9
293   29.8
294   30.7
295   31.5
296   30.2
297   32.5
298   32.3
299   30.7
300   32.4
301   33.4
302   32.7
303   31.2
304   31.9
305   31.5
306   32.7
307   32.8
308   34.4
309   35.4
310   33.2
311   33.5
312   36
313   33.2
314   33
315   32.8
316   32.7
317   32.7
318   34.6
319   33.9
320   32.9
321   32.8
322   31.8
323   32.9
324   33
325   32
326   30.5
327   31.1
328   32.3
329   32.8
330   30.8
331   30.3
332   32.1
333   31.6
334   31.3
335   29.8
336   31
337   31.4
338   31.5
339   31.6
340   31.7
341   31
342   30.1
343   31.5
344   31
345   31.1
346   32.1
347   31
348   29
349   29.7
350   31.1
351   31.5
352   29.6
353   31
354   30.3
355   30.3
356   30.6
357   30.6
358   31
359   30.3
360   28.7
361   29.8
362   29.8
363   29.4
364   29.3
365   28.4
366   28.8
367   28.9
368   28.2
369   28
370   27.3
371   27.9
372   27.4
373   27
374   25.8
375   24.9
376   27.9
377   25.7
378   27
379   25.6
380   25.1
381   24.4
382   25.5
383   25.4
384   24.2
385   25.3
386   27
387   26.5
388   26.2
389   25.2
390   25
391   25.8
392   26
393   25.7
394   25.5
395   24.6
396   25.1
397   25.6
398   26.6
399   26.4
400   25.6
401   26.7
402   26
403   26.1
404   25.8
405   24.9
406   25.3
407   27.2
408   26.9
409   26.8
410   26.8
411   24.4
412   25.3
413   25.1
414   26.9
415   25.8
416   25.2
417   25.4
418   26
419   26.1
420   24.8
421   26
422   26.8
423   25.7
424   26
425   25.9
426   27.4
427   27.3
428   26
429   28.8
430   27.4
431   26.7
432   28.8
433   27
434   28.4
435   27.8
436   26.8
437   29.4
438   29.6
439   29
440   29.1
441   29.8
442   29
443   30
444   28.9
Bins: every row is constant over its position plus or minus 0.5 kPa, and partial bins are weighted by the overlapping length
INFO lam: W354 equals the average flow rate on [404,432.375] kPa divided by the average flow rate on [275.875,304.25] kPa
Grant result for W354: 0.88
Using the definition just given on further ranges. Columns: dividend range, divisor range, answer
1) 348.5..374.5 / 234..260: 1.16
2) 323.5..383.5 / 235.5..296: 1.11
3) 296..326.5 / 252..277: 1.29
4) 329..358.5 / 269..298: 1.08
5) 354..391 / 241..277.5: 1.10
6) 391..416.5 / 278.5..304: 0.86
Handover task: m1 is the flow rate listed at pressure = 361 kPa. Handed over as 29.8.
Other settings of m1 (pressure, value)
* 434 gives 28.4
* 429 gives 28.8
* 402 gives 26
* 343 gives 31.5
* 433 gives 27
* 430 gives 27.4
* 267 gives 27.4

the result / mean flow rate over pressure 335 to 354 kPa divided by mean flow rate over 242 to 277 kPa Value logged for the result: 1.24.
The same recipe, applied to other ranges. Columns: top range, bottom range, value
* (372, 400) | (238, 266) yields 1.05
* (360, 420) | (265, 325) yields 0.87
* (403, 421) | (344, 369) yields 0.86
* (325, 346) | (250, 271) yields 1.26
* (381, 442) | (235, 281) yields 1.03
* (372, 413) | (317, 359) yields 0.82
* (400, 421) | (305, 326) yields 0.78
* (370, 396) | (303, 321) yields 0.78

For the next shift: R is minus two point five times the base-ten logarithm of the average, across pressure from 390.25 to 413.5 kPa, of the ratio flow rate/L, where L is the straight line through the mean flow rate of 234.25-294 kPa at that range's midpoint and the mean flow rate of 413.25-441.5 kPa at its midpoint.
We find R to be 0.05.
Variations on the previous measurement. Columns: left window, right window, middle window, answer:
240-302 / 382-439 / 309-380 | -0.15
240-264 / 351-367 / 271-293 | -0.10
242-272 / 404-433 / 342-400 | -0.08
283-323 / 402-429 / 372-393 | 0.08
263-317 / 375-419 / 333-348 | -0.12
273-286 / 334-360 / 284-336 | -0.10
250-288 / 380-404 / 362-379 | -0.08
